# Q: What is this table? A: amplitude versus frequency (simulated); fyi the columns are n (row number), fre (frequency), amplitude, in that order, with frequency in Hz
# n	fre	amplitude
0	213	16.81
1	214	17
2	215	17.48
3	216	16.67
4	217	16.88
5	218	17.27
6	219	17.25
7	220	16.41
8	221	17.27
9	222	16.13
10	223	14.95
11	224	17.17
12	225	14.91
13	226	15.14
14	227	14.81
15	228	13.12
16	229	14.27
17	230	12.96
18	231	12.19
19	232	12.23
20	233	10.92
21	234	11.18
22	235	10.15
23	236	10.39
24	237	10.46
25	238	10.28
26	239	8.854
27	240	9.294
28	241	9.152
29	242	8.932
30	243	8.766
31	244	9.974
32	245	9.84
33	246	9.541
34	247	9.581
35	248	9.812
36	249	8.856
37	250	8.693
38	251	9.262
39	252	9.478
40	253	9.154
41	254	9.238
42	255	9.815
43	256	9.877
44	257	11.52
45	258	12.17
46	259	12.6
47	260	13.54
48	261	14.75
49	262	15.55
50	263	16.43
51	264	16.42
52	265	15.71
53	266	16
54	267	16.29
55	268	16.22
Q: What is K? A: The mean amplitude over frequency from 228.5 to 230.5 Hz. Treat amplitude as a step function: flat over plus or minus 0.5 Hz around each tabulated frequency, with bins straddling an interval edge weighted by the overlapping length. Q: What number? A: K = 13.6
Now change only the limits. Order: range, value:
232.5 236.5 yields 10.7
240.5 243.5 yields 8.95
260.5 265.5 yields 15.8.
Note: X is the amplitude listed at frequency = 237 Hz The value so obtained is 10.46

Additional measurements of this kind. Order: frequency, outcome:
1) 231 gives 12.19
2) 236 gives 10.39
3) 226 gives 15.14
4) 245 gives 9.84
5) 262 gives 15.55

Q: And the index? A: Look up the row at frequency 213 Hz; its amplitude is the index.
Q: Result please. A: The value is 16.81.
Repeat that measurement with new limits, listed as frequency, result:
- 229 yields 14.27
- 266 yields 16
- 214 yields 17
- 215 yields 17.48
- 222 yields 16.13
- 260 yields 13.54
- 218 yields 17.27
